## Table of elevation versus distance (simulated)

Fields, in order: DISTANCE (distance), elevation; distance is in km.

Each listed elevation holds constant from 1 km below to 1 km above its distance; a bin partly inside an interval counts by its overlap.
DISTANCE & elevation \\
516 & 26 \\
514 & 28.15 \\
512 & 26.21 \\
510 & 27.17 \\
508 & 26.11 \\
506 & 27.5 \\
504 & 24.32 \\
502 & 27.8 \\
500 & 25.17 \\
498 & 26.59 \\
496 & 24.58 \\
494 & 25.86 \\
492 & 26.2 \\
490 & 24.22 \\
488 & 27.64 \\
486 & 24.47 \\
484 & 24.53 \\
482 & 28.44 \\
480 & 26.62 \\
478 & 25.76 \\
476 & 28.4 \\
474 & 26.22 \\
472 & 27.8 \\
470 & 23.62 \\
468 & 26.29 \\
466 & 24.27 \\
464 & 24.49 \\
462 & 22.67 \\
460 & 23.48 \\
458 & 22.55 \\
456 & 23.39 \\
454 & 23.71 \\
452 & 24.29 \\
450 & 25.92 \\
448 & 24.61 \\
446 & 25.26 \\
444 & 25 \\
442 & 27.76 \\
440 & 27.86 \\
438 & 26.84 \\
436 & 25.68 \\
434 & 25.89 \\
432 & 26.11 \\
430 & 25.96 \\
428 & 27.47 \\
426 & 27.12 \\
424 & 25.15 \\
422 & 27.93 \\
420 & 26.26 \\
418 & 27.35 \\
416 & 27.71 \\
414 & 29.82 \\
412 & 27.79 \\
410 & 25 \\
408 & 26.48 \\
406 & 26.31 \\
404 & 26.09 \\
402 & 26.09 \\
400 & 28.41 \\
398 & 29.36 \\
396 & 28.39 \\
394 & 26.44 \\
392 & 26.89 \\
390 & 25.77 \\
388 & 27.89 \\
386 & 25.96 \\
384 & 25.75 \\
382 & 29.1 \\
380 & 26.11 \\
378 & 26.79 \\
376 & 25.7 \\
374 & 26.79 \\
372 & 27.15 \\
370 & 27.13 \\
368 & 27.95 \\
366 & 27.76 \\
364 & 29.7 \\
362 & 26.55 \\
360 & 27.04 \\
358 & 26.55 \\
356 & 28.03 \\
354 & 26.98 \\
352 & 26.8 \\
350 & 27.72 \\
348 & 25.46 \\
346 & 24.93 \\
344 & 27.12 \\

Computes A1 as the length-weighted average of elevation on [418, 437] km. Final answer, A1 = 26.4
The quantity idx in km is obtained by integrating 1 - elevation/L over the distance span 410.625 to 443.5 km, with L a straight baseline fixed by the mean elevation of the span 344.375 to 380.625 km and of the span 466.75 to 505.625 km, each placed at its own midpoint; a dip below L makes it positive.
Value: -0.63 km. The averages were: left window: 27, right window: 26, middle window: 27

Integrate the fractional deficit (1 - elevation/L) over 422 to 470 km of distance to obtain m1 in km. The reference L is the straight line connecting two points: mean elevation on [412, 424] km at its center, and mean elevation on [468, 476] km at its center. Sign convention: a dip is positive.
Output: 2.8 km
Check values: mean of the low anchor 27.6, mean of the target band 25.3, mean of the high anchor 26.2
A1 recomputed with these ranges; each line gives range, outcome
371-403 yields 27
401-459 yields 26.1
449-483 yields 25.2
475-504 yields 26.1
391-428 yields 27.2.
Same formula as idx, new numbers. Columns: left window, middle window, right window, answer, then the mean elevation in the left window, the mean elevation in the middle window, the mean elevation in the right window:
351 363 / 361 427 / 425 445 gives -0.8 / 27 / 27.1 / 26.6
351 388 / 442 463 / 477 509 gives 1.7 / 27.1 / 24.3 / 26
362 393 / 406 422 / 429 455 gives -0.5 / 27.1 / 27.2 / 25.8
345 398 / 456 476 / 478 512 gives 1.2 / 27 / 24.7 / 26.1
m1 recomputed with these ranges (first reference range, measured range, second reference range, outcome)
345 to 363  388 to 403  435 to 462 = -0.83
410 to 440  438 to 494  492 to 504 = 1.91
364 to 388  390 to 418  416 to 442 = -0.36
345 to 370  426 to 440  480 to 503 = -0.01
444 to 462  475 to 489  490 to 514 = -0.69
